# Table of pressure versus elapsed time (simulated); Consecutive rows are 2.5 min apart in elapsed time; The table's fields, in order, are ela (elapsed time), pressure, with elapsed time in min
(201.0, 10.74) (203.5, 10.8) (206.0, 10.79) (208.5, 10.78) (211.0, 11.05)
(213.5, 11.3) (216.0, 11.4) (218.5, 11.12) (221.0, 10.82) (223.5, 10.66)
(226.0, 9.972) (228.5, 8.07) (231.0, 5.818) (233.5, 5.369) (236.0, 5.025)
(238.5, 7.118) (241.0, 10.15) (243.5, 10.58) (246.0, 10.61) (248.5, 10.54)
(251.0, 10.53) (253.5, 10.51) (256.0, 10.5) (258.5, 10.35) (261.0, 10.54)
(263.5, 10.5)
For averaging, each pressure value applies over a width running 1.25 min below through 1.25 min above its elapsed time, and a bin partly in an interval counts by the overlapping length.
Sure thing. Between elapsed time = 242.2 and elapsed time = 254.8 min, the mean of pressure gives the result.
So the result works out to 10.6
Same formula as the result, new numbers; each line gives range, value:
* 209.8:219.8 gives 11.2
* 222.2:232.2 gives 8.66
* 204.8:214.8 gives 11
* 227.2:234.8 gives 6.43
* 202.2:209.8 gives 10.8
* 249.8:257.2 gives 10.5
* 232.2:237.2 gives 5.2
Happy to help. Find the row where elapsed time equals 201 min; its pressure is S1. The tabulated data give 10.74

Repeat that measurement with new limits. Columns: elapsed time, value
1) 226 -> 9.972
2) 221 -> 10.82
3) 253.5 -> 10.51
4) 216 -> 11.4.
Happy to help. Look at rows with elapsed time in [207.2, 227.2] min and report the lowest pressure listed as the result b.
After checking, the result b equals 9.972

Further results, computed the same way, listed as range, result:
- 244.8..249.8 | 10.54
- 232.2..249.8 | 5.025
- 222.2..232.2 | 5.818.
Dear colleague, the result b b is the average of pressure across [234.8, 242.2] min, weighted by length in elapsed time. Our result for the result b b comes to 7.43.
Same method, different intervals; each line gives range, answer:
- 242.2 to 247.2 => 10.6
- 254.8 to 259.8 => 10.4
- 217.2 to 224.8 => 10.9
